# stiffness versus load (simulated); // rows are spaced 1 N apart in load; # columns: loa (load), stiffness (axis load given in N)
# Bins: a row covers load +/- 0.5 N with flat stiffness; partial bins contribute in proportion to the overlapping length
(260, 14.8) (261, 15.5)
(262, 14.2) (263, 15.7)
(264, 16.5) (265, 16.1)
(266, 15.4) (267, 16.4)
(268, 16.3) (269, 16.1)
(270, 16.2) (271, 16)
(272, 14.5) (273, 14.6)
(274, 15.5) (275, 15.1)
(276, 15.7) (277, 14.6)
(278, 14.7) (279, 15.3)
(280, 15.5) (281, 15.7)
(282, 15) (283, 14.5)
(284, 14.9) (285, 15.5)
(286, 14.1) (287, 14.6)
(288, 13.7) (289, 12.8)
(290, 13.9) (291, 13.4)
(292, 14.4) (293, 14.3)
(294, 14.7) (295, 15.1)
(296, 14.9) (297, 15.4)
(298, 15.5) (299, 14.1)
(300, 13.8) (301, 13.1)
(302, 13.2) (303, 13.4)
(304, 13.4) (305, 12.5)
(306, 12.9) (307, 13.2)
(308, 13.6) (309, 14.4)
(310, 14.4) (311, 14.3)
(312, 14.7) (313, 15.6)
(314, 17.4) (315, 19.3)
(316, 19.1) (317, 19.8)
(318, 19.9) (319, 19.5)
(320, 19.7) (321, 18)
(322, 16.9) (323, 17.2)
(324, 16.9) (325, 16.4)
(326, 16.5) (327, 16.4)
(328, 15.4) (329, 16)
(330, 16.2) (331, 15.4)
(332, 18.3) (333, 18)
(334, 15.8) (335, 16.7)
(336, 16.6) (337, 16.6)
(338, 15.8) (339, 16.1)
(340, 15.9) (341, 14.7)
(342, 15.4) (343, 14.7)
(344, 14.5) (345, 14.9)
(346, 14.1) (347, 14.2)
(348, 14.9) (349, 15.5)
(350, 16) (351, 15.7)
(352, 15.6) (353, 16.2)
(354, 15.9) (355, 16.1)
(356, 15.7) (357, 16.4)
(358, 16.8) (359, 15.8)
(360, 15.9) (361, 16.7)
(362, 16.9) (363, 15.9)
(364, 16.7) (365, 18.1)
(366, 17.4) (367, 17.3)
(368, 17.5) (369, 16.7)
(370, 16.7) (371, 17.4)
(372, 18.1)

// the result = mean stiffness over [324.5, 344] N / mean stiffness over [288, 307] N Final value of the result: 1.16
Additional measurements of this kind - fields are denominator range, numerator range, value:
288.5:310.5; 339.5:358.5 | 1.11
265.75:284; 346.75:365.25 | 1.04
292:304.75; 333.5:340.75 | 1.14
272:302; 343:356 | 1.05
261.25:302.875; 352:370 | 1.11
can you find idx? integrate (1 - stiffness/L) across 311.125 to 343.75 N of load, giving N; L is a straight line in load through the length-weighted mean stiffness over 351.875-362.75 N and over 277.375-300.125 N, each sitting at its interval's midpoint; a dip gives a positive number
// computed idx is -2.9 N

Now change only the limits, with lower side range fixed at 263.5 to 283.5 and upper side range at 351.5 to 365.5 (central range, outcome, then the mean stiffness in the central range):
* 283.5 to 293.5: 0.9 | 14.2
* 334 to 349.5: 0.7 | 15.4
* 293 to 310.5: 2.0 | 14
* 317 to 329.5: -1.2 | 17.5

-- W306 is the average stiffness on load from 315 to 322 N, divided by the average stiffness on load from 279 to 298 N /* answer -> 1.3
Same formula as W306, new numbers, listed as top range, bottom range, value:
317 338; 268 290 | 1.14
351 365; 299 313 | 1.19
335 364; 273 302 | 1.08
